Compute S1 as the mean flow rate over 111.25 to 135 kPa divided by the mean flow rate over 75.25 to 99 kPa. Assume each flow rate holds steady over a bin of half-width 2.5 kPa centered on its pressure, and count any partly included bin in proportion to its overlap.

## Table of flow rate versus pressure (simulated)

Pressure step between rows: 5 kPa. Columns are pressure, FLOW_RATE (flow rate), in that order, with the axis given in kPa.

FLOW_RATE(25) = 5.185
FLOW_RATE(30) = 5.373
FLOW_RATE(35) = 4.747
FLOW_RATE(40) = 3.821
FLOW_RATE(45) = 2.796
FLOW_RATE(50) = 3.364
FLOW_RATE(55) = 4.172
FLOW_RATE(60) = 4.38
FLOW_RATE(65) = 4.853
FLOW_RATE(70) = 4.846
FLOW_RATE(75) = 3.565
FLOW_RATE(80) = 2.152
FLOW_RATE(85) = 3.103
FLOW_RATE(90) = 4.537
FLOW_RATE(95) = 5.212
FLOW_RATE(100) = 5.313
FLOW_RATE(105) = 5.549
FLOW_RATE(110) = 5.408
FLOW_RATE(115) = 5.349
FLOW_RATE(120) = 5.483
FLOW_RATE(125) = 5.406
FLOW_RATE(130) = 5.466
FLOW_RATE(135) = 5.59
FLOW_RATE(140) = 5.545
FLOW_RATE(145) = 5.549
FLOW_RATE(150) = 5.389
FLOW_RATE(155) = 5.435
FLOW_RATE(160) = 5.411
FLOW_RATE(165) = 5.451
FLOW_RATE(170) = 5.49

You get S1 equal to 1.4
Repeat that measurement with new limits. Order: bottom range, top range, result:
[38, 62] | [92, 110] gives 1.45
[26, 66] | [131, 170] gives 1.30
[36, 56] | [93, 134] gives 1.51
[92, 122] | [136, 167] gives 1.02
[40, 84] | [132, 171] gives 1.46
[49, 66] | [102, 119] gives 1.29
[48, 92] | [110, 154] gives 1.41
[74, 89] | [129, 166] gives 1.80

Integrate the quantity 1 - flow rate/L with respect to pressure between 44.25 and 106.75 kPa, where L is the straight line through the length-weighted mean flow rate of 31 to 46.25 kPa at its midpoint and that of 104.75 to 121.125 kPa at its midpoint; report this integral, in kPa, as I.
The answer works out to 7.54 kPa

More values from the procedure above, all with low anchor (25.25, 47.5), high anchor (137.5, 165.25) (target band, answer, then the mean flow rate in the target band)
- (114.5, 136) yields -1.1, 5.46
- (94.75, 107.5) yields -1.1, 5.38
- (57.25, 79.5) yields 1.9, 4.21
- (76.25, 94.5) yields 5.0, 3.5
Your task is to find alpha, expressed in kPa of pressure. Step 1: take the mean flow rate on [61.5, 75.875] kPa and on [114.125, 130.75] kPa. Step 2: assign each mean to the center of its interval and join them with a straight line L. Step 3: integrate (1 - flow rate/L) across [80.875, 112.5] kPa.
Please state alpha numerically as 1.9 kPa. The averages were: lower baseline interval 4.52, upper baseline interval 5.43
